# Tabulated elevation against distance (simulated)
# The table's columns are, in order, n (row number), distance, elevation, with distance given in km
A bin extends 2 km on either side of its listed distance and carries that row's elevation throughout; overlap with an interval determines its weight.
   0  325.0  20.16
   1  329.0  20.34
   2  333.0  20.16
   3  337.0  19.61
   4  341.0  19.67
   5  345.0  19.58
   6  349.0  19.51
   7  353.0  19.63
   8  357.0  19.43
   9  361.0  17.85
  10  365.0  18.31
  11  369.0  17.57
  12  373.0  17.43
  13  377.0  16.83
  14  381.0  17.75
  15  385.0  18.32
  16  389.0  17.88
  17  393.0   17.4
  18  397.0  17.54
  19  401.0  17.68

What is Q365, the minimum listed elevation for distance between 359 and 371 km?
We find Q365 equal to 17.57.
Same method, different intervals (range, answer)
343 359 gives 19.43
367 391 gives 16.83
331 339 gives 19.61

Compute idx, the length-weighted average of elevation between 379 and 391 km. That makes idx 18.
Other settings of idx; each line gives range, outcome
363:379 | 17.5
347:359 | 19.5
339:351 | 19.6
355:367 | 18.5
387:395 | 17.6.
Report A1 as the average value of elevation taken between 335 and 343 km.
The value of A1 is 19.6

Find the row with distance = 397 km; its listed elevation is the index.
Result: 17.54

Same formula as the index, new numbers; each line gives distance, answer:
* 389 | 17.88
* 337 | 19.61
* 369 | 17.57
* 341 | 19.67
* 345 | 19.58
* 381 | 17.75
